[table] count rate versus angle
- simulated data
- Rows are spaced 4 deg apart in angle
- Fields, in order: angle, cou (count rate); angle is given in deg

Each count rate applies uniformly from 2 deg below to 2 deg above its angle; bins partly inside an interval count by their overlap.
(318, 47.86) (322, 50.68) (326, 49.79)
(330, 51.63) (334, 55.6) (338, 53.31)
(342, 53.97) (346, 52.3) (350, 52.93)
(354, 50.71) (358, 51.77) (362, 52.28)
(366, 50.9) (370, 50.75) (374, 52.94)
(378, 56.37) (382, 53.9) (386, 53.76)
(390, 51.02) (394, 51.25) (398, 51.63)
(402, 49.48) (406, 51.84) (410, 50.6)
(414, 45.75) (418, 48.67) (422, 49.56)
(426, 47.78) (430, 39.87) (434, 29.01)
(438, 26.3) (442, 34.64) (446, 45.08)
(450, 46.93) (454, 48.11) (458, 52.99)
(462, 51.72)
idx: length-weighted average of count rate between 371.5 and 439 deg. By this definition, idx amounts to 48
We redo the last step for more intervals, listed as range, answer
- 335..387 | 52.8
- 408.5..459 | 43.2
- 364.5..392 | 52.8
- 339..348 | 53.2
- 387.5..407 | 51.1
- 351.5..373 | 51.4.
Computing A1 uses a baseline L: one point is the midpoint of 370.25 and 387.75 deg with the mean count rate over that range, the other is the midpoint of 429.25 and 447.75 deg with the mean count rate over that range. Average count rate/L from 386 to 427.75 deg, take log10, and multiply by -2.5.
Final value -0.12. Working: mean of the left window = 53.9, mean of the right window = 34.5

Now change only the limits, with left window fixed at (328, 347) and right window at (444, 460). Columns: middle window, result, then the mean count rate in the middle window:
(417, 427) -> 0.02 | 48.8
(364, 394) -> -0.02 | 52.7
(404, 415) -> 0.01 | 49.7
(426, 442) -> 0.40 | 34.1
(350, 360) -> 0.02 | 51.6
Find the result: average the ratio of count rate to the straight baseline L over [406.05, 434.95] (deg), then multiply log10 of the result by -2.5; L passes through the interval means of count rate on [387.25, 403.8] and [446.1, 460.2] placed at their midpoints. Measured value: 0.10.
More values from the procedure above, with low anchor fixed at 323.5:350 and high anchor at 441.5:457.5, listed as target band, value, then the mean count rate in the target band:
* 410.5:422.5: -0.013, 48.1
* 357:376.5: -0.022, 51.8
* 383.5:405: -0.054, 51.5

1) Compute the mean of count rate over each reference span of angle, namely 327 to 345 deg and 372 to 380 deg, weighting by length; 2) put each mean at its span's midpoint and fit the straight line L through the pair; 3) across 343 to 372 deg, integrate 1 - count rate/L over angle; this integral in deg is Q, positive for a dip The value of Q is 1.2 deg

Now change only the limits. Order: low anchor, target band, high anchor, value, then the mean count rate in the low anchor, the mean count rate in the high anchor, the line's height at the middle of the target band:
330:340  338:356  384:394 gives 0.3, 53.9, 52.2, 53.5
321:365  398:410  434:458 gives -1.5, 52.3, 40.3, 45.2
